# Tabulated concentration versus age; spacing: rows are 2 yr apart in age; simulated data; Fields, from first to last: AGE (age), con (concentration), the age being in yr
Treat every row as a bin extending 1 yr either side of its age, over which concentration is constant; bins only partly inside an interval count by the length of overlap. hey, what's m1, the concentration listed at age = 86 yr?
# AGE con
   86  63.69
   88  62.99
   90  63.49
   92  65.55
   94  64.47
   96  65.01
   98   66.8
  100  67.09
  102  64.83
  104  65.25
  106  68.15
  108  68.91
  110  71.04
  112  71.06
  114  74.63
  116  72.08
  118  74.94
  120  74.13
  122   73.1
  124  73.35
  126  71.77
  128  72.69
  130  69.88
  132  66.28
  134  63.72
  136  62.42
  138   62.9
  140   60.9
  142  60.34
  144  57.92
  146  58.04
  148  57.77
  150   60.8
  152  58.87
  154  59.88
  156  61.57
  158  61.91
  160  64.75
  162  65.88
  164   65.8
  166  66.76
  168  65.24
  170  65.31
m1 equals 63.69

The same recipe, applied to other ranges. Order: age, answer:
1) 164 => 65.8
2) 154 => 59.88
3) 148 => 57.77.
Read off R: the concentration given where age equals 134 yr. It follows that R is 63.72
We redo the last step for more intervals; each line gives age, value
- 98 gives 66.8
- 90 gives 63.49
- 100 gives 67.09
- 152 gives 58.87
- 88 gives 62.99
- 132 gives 66.28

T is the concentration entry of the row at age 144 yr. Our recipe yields 57.92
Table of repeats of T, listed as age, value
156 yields 61.57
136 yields 62.42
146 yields 58.04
